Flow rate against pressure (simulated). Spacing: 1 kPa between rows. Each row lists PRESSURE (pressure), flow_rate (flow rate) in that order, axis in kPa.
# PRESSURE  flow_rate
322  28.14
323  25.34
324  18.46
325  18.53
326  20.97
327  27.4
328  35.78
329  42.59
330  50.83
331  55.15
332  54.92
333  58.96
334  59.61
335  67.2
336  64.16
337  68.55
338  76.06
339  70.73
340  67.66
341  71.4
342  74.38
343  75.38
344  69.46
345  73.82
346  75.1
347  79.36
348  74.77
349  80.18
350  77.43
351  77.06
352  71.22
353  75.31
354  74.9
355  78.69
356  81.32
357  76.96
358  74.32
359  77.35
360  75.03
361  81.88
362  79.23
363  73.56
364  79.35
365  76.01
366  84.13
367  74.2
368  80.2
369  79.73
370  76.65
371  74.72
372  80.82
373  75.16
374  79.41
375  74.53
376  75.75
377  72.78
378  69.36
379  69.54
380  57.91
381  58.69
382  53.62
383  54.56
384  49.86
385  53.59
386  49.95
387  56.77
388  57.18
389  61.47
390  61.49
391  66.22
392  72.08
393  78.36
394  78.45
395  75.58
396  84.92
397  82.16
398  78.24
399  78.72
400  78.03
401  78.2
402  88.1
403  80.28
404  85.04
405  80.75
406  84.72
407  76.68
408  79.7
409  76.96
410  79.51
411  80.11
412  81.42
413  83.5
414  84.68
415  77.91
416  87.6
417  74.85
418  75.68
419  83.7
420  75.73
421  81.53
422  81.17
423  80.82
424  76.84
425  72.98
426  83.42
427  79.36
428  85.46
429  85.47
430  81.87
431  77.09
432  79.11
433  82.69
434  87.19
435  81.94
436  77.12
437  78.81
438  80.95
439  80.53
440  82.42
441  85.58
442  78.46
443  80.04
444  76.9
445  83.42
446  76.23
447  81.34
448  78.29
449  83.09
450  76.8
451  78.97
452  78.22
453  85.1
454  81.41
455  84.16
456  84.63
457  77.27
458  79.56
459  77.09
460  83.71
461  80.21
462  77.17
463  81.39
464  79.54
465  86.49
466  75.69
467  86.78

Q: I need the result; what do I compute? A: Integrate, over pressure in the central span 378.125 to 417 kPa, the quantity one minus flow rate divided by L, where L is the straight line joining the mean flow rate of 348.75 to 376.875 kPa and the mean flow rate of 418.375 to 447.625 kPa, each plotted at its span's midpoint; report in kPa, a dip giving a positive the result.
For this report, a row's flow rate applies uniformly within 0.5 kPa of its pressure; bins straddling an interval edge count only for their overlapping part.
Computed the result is 3.1 kPa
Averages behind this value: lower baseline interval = 77.2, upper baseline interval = 80.6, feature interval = 72.7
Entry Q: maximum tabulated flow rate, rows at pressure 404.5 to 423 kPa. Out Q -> 87.6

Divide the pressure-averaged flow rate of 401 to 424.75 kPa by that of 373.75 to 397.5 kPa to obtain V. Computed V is 1.22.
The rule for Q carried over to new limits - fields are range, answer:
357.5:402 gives 88.1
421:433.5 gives 85.47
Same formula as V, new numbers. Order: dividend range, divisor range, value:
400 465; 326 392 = 1.18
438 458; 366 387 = 1.18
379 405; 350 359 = 0.90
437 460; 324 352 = 1.32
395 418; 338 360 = 1.08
